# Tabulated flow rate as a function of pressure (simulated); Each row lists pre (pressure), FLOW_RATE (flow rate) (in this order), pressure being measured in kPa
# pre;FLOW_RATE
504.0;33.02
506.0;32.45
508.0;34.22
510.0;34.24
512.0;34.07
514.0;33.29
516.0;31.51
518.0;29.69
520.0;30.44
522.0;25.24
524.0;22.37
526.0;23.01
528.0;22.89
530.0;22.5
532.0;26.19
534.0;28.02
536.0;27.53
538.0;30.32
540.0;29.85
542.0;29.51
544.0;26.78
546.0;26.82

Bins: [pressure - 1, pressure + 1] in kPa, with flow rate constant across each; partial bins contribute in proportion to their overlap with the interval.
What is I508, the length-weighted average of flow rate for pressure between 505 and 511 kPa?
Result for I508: 33.6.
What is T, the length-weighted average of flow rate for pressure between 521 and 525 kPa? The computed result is 23.8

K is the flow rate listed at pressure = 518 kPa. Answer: 29.69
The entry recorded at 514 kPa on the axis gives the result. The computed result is 33.29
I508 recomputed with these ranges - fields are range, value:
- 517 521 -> 30.1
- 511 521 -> 31.8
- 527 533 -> 23.9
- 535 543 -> 29.3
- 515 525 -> 27.9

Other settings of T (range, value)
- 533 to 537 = 27.8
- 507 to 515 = 34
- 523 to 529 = 22.8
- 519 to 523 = 27.8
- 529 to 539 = 26.9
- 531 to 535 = 27.1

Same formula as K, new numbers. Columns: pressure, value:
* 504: 33.02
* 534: 28.02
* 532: 26.19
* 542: 29.51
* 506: 32.45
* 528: 22.89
